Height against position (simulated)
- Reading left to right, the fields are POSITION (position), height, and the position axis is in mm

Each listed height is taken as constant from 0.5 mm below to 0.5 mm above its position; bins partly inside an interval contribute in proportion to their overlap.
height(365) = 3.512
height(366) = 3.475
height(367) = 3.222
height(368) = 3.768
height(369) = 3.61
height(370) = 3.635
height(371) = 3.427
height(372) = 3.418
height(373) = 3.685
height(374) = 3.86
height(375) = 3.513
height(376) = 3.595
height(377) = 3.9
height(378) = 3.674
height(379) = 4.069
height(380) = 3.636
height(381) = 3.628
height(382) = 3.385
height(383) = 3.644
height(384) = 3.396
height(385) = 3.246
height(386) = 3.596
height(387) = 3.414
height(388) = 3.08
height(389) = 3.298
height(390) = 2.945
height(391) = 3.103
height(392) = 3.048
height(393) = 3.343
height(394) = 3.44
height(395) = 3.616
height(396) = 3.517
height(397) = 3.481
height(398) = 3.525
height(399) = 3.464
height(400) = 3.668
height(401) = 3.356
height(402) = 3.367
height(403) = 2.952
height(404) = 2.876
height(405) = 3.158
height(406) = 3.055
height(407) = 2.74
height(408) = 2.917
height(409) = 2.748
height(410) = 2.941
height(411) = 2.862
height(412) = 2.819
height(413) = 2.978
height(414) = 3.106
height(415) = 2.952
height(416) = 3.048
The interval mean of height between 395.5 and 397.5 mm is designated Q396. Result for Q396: 3.5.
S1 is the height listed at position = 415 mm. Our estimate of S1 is 2.952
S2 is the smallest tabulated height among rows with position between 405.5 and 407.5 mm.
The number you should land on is 2.74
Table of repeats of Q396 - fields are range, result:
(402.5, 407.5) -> 2.96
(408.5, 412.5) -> 2.84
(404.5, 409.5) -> 2.92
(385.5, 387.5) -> 3.5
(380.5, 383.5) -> 3.55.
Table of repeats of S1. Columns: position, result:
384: 3.396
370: 3.635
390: 2.945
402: 3.367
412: 2.819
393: 3.343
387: 3.414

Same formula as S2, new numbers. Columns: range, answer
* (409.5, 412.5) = 2.819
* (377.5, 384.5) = 3.385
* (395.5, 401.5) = 3.356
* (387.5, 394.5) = 2.945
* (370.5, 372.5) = 3.418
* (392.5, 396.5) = 3.343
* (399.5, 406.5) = 2.876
